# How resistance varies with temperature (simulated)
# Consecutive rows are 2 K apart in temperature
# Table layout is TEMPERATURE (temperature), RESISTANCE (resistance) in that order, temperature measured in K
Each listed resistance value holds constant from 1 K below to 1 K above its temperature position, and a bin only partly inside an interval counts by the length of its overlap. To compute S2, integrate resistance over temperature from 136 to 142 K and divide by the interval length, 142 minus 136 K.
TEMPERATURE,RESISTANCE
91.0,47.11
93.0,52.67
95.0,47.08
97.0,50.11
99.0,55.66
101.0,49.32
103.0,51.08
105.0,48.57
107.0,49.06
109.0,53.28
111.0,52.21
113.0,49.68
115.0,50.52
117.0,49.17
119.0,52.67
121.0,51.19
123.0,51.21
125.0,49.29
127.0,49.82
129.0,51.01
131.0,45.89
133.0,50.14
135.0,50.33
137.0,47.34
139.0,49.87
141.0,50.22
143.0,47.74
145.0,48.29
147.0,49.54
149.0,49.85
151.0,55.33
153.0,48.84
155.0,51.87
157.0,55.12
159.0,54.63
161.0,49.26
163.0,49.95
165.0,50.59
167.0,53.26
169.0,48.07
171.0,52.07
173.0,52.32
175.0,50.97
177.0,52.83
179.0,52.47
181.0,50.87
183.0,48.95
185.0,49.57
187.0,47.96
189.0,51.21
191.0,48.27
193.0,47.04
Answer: 49.1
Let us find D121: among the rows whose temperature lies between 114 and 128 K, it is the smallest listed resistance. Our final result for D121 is 49.17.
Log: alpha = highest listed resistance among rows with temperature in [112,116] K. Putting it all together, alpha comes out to 50.52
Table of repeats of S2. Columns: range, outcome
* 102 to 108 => 49.6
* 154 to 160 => 53.9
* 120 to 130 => 50.5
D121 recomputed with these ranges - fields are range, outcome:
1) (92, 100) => 47.08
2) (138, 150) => 47.74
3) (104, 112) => 48.57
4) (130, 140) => 45.89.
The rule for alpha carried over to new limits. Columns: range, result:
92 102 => 55.66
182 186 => 49.57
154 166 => 55.12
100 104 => 51.08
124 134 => 51.01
